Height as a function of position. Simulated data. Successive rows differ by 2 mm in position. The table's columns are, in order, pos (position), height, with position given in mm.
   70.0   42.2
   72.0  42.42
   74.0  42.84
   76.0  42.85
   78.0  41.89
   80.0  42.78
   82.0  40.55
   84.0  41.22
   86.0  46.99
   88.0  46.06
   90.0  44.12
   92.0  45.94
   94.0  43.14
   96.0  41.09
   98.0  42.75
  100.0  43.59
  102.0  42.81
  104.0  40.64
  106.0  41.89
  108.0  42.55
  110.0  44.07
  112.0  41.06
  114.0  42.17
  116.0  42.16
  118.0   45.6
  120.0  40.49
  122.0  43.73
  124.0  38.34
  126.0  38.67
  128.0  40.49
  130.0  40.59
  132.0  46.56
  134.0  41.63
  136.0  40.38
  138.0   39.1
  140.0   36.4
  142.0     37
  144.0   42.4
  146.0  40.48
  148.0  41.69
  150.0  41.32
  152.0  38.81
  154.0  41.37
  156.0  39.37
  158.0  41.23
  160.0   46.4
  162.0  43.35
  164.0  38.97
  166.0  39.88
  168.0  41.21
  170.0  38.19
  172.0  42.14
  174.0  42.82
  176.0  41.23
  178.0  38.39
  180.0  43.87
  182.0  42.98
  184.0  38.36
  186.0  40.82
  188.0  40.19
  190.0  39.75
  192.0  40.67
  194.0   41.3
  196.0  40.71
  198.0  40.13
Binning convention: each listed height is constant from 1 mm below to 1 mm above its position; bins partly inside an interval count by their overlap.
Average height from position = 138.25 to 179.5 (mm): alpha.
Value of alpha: 40.6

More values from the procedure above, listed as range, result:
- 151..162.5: 41.7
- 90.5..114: 42.7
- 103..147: 41.2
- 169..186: 41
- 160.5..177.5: 41.1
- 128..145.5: 40.5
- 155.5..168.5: 41.6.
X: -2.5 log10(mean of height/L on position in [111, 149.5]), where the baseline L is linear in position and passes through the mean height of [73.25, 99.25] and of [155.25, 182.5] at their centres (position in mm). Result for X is 0.03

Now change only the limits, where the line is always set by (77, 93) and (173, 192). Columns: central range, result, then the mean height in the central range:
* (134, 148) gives 0.07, 39.6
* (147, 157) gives 0.03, 40.5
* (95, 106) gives 0.03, 42.2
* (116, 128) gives 0.03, 41.4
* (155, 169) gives 0.00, 41.5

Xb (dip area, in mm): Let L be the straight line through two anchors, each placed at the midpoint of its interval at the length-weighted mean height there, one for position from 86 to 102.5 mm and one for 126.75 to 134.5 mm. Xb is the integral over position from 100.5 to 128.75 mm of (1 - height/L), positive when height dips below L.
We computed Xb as 0.77 mm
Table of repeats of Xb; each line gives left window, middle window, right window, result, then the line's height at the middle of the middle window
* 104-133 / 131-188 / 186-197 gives 0.34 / 41.2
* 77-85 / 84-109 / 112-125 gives -0.96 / 41.8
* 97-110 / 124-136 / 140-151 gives -0.05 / 41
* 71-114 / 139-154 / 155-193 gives 0.66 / 41.7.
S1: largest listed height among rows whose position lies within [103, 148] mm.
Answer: 46.56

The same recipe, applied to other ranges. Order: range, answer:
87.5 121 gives 46.06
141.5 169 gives 46.4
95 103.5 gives 43.59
